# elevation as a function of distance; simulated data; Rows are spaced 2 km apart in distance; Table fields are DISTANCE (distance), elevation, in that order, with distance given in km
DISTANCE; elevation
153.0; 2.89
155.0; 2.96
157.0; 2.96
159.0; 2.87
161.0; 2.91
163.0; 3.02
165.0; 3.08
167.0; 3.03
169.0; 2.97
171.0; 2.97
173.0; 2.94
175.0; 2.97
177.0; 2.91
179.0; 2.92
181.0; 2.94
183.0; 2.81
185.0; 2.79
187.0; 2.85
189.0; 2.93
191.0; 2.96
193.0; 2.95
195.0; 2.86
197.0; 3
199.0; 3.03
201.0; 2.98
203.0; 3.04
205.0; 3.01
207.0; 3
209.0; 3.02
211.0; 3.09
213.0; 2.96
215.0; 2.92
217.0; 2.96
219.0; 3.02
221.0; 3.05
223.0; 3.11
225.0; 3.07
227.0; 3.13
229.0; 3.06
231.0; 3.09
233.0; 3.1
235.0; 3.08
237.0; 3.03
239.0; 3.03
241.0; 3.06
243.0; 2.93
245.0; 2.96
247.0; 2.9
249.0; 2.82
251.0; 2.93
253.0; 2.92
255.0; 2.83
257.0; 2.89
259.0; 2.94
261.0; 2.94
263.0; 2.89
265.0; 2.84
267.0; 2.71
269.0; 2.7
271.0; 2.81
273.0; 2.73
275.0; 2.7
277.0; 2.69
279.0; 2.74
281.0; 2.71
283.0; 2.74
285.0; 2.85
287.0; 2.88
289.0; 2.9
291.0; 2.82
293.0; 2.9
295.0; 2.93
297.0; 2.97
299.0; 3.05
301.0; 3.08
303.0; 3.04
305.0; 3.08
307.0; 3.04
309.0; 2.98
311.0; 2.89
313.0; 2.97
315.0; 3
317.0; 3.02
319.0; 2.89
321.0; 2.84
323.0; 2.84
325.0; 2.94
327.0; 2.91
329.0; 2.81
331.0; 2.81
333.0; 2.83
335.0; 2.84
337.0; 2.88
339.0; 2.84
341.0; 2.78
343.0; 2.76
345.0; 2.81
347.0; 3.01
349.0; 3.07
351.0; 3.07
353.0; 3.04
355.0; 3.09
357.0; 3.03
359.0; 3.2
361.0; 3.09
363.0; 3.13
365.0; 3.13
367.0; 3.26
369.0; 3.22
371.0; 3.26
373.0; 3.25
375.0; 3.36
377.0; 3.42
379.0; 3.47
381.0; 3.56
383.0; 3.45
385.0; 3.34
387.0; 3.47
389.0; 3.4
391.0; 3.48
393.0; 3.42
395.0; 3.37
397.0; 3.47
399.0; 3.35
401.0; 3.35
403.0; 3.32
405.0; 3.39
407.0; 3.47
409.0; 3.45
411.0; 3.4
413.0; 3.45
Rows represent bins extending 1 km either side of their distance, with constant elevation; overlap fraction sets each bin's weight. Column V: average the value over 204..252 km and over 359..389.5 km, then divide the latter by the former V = 1.10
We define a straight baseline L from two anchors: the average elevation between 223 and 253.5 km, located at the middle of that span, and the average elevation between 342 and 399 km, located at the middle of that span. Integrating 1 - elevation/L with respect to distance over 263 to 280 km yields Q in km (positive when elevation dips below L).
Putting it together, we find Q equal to 1.8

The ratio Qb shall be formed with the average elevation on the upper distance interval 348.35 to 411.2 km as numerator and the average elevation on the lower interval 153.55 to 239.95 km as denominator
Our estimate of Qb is 1.11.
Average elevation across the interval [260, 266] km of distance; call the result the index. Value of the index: 2.89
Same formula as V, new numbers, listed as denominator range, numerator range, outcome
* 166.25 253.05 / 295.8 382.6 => 1.02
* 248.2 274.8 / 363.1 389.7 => 1.18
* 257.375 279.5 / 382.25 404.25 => 1.22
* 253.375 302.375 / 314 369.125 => 1.04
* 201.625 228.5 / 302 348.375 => 0.96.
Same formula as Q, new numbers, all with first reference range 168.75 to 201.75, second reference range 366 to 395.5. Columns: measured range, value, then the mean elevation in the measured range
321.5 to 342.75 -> 2.8 km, 2.84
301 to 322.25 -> 1.6 km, 2.98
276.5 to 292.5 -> 1.8 km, 2.8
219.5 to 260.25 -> 0.8 km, 3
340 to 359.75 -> 2.0 km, 2.98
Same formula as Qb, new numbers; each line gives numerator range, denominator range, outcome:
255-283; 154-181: 0.94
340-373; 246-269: 1.07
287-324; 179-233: 0.99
